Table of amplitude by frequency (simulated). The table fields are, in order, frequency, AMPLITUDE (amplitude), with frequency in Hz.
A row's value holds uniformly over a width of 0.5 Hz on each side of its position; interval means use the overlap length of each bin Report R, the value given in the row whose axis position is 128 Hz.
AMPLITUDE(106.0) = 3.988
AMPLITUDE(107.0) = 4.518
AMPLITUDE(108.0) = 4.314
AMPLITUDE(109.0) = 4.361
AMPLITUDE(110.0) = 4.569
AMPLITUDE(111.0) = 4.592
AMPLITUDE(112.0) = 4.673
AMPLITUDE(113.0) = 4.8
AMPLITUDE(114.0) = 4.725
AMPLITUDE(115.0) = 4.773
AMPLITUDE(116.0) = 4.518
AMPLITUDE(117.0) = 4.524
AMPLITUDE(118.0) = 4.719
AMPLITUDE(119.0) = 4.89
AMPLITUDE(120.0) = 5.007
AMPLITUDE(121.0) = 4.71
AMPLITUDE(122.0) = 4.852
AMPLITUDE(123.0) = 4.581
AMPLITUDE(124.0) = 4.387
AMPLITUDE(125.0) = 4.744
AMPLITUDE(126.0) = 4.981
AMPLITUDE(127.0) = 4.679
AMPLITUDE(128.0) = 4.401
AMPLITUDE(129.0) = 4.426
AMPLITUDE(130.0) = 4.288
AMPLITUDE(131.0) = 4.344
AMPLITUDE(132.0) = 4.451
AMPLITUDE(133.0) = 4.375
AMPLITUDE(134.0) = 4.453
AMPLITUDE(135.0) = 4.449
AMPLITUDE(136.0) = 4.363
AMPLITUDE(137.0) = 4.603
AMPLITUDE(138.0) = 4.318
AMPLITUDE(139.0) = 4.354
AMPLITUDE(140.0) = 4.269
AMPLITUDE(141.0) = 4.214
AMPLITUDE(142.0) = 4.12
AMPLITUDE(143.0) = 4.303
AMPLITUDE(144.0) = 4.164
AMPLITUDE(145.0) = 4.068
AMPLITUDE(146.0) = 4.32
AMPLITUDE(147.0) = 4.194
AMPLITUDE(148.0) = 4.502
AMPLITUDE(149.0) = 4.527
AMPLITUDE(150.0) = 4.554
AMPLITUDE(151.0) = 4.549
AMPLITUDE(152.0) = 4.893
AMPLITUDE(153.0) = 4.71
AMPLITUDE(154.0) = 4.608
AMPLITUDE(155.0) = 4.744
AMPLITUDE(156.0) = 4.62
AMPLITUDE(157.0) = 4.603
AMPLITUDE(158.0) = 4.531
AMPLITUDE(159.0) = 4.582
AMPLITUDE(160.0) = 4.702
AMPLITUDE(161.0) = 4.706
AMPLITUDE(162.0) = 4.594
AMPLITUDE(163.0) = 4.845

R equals 4.401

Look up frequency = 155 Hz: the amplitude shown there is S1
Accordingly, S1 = 4.744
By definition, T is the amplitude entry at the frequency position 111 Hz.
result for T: 4.592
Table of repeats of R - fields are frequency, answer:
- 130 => 4.288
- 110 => 4.569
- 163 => 4.845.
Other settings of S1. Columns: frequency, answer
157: 4.603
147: 4.194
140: 4.269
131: 4.344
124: 4.387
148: 4.502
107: 4.518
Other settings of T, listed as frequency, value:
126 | 4.981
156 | 4.62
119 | 4.89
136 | 4.363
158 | 4.531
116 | 4.518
